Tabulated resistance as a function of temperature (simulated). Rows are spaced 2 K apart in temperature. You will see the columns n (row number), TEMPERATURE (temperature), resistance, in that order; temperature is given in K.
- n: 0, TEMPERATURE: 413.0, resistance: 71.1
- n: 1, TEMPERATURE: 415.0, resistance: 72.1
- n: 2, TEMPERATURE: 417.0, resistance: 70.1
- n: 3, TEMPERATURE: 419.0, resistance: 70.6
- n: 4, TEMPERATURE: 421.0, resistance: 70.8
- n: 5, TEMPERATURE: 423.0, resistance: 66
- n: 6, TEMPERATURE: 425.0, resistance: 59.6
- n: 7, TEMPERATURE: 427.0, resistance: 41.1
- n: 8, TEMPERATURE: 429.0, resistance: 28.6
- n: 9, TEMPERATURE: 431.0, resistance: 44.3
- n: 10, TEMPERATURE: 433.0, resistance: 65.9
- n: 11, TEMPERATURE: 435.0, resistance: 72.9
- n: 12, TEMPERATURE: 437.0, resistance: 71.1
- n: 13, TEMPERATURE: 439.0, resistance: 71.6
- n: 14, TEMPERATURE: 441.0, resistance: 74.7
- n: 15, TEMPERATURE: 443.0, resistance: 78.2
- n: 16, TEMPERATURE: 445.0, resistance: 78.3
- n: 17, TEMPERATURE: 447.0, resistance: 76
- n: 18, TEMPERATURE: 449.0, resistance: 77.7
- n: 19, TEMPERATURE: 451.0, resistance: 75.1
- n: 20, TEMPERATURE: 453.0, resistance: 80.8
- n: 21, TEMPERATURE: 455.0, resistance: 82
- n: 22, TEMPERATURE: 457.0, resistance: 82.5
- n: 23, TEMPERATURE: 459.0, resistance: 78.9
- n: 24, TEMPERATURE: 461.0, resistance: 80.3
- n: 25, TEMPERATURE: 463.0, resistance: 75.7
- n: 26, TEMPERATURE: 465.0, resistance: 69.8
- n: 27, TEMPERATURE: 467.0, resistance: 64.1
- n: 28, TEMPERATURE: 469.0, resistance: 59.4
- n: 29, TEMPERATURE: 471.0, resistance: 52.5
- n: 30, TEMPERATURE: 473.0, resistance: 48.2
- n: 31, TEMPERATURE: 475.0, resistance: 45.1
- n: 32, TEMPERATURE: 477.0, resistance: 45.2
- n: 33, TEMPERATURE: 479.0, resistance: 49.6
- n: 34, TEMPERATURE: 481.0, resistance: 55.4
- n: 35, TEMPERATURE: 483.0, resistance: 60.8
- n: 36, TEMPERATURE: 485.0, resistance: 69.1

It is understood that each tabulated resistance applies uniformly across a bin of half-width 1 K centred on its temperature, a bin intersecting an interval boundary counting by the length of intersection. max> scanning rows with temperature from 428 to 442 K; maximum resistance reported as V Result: 74.7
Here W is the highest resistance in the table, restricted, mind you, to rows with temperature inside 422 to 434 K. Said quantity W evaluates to 66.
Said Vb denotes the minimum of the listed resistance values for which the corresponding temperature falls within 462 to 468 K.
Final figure 64.1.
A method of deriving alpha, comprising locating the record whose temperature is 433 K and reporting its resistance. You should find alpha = 65.9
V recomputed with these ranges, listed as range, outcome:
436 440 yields 71.6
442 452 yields 78.3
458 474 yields 80.3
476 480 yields 49.6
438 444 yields 78.2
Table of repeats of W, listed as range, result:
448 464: 82.5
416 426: 70.8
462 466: 75.7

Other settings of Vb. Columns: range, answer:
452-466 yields 69.8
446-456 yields 75.1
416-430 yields 28.6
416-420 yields 70.1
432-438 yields 65.9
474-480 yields 45.1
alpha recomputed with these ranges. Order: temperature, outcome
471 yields 52.5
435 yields 72.9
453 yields 80.8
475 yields 45.1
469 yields 59.4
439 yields 71.6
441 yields 74.7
